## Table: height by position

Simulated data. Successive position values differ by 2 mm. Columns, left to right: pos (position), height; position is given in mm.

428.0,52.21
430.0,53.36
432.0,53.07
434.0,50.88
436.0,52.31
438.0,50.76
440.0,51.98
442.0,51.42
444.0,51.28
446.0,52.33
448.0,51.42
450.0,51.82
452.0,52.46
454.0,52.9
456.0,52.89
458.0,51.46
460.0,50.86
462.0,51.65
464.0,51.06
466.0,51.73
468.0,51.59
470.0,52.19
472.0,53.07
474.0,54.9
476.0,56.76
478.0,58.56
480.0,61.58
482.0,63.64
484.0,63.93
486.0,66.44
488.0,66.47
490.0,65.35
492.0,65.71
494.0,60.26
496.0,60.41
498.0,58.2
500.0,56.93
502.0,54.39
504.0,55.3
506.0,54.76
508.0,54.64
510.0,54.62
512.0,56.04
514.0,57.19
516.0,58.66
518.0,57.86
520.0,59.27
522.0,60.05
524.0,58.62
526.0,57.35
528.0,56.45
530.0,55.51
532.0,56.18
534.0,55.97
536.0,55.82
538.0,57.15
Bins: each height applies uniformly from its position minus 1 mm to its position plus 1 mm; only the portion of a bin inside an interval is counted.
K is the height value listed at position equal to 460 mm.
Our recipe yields 50.86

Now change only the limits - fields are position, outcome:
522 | 60.05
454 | 52.9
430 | 53.36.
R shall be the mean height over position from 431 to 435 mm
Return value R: 52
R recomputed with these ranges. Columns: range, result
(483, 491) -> 65.5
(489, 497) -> 62.9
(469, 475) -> 53.4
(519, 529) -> 58.3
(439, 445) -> 51.6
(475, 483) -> 60.1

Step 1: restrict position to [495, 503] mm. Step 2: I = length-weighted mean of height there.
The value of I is 57.5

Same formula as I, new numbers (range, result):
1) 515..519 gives 58.3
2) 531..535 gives 56.1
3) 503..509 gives 54.9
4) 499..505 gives 55.5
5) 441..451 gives 51.7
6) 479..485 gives 63.1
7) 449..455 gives 52.4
